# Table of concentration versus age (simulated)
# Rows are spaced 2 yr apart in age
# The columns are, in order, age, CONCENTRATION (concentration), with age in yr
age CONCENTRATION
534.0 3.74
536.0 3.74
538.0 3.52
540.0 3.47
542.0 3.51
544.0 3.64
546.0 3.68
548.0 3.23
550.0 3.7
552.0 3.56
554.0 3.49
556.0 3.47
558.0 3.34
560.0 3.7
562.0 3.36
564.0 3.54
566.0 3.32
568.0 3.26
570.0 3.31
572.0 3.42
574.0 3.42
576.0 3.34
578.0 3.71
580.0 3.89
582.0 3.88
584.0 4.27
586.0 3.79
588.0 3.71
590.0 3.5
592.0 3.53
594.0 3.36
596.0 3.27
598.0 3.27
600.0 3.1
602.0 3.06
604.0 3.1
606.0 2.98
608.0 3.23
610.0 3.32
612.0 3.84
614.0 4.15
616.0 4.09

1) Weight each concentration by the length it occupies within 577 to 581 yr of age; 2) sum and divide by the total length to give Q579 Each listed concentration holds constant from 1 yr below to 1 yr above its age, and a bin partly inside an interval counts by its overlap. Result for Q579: 3.8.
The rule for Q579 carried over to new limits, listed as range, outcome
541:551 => 3.55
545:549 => 3.46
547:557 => 3.49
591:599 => 3.36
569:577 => 3.37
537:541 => 3.5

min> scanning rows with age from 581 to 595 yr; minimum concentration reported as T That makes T 3.36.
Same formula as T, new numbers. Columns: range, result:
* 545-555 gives 3.23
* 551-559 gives 3.34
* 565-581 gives 3.26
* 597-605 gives 3.06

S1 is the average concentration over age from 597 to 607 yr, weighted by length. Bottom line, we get 3.1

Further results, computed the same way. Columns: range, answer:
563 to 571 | 3.36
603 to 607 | 3.04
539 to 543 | 3.49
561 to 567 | 3.41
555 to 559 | 3.41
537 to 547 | 3.56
